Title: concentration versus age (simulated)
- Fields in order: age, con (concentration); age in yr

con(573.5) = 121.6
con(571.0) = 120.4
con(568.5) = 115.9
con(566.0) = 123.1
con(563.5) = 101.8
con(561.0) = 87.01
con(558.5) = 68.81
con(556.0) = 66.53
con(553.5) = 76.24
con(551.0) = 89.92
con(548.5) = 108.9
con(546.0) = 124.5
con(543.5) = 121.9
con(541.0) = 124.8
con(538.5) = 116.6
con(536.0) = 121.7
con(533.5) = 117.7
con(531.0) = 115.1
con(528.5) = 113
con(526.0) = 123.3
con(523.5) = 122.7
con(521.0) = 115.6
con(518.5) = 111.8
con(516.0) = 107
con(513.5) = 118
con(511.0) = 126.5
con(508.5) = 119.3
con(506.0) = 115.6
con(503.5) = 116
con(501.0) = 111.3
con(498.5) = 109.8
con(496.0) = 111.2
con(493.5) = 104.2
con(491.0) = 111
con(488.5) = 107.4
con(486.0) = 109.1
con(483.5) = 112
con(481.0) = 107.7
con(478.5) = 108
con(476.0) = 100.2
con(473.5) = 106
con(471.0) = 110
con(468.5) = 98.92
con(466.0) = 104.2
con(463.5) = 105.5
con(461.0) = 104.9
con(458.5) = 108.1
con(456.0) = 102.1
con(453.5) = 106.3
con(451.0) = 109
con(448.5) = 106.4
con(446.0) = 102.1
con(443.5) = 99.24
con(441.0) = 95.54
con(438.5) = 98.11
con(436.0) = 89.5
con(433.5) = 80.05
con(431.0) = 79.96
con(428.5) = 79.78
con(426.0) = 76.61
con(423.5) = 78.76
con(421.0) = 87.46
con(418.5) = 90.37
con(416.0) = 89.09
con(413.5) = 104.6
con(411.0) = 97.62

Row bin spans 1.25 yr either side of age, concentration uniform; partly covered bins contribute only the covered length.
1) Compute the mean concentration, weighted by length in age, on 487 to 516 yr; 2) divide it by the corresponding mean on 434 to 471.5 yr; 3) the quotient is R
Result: 1.1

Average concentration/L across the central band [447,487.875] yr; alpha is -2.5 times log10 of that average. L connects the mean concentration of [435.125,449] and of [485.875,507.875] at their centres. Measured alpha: -0.021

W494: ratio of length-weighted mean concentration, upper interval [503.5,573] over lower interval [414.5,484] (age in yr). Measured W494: 1.13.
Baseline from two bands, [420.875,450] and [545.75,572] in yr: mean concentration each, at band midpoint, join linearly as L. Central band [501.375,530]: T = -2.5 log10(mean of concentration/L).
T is -0.230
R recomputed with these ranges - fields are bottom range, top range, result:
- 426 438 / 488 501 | 1.32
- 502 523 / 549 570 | 0.79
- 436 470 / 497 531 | 1.13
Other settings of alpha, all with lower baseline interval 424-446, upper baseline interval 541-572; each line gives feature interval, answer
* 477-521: -0.181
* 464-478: -0.137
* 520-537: -0.204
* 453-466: -0.163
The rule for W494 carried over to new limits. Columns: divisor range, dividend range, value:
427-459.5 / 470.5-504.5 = 1.13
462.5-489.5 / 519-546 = 1.12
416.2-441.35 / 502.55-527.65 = 1.38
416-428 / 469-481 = 1.26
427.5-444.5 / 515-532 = 1.30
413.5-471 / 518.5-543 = 1.24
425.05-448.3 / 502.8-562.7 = 1.22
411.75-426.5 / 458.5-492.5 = 1.20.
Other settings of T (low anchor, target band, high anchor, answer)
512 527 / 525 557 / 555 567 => -0.07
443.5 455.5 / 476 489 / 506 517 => 0.04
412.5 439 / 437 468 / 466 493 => -0.07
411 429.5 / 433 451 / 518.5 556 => -0.06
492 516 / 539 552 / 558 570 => -0.09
